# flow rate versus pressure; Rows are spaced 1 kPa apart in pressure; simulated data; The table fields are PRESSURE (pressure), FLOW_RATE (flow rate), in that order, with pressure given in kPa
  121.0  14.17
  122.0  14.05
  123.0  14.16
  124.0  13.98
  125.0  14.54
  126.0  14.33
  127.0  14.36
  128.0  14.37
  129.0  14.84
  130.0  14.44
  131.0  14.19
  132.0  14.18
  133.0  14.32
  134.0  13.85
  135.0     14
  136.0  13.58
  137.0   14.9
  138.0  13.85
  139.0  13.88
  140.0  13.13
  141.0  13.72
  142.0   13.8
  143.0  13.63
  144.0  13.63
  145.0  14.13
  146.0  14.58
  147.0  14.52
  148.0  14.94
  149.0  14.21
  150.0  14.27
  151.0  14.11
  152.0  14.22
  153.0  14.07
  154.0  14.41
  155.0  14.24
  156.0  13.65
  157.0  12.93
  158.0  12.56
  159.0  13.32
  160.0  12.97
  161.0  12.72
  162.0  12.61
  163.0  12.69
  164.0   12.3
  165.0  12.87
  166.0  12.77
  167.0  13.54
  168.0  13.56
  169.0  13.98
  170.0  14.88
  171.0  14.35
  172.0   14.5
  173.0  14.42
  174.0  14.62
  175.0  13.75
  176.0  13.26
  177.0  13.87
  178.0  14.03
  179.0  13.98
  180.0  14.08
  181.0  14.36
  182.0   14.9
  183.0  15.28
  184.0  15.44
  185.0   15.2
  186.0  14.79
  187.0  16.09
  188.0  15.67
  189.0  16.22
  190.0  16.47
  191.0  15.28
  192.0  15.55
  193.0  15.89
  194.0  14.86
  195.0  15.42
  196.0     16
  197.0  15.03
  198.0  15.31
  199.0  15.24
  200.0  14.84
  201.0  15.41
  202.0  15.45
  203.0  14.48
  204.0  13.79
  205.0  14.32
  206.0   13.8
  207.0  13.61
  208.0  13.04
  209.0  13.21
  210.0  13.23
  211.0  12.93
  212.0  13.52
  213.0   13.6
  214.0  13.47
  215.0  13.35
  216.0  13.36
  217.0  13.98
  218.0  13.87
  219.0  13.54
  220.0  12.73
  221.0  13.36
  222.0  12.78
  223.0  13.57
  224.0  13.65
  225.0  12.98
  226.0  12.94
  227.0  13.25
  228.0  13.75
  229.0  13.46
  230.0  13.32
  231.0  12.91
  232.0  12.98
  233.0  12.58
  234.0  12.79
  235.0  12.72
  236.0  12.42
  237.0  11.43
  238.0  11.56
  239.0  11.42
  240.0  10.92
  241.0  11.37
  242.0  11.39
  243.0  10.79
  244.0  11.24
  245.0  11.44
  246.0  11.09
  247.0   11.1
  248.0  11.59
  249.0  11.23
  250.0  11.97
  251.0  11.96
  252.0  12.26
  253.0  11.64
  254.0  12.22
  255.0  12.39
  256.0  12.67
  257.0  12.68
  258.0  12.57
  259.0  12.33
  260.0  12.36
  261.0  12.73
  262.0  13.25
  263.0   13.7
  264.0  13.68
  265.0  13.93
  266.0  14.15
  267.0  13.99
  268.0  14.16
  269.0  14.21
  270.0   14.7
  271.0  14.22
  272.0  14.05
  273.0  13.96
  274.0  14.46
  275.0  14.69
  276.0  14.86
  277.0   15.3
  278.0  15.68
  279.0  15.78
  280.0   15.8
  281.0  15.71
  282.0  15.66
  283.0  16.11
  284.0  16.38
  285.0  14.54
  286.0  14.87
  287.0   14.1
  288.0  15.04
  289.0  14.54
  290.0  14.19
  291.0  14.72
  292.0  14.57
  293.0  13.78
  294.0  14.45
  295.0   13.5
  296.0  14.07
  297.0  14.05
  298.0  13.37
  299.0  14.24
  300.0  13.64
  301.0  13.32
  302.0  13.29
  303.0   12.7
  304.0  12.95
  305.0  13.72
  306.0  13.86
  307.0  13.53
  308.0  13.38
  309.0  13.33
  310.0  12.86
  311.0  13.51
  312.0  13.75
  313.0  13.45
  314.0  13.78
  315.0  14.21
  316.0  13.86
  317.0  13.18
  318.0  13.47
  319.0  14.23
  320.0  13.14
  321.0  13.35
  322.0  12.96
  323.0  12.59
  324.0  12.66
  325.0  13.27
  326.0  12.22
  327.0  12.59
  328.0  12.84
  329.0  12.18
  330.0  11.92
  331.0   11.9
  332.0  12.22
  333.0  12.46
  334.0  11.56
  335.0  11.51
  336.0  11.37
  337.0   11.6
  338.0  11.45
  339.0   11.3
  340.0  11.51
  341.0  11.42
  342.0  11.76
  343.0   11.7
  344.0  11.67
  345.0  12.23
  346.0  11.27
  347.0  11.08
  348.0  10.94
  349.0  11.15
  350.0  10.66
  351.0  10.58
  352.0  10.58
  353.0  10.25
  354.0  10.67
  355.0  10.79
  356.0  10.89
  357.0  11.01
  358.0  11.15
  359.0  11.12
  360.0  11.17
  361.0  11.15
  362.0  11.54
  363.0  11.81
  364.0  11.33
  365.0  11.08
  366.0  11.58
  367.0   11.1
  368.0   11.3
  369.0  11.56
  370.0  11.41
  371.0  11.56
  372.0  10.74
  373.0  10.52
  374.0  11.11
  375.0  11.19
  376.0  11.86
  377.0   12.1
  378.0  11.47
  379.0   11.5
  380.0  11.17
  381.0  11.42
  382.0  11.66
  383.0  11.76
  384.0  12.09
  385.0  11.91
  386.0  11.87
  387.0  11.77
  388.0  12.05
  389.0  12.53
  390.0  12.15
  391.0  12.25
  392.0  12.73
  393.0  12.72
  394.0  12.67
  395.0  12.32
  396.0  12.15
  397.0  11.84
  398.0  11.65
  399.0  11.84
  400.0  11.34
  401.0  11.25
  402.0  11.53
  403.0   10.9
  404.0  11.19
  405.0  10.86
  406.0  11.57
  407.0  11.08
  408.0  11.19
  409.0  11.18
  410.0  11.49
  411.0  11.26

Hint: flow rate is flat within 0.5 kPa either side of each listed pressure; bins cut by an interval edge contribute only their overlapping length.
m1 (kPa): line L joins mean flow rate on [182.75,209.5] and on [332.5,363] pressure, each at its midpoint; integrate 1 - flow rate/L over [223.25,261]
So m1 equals 4.5 kPa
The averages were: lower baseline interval 15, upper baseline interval 11.3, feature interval 12.2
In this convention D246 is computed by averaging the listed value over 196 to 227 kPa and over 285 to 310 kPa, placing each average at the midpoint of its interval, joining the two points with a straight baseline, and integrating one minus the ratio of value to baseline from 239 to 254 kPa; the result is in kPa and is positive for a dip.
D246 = 2.60 kPa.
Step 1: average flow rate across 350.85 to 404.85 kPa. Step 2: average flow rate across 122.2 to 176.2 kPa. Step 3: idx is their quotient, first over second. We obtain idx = 0.83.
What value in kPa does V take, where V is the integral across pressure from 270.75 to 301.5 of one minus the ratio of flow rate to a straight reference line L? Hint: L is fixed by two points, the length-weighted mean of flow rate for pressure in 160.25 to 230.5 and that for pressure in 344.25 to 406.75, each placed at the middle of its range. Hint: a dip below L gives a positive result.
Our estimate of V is -4.5 kPa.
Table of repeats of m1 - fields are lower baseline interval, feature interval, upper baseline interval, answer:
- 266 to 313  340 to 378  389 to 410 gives 4.3 kPa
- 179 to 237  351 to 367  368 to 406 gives 1.3 kPa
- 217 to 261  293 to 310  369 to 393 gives -2.1 kPa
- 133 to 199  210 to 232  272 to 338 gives 1.1 kPa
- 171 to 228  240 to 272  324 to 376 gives 1.6 kPa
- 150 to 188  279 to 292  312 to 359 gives -2.6 kPa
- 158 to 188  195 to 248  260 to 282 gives 3.8 kPa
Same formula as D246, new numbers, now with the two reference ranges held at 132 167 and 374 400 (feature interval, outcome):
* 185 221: -3.2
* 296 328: -2.3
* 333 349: 1.0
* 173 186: -0.9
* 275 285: -2.3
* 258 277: -1.6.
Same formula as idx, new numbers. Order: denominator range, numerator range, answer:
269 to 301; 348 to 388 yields 0.77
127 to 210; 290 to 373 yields 0.87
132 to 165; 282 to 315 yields 1.02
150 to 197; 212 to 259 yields 0.87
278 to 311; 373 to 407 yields 0.82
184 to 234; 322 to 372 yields 0.81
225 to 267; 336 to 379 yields 0.91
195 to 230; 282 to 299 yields 1.05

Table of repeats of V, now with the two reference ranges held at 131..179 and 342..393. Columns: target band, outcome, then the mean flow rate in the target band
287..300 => -2.05 kPa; 14.2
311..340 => -1.90 kPa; 12.7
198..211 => -0.93 kPa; 14.2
